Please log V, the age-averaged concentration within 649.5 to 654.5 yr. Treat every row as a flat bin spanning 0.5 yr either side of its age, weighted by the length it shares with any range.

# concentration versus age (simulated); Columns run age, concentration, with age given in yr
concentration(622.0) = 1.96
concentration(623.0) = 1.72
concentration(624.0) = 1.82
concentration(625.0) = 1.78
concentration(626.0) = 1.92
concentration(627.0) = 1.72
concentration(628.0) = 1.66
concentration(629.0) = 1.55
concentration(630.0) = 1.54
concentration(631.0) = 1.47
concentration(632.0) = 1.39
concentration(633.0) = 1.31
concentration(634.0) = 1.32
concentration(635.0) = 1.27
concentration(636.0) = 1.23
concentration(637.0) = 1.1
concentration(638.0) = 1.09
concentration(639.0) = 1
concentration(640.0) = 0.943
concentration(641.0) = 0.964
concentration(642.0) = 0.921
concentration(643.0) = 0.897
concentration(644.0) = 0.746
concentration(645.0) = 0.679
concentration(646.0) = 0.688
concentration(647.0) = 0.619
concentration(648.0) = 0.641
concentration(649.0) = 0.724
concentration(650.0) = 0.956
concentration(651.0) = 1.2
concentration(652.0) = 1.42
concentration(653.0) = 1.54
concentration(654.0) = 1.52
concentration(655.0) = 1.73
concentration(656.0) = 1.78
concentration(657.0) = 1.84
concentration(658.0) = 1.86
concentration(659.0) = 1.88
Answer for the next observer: 1.33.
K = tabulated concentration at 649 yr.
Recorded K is 0.724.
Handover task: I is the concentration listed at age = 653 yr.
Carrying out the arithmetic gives 1.54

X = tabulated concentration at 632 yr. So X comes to 1.39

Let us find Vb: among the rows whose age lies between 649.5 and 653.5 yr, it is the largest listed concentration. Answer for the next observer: 1.54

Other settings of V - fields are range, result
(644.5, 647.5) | 0.662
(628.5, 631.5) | 1.52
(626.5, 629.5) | 1.64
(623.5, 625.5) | 1.8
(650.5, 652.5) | 1.31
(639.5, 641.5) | 0.954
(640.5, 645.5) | 0.841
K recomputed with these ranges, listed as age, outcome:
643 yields 0.897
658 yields 1.86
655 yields 1.73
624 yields 1.82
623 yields 1.72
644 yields 0.746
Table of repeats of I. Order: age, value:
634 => 1.32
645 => 0.679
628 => 1.66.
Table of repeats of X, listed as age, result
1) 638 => 1.09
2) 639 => 1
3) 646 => 0.688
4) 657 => 1.84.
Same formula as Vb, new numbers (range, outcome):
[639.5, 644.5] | 0.964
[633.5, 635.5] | 1.32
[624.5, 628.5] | 1.92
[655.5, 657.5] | 1.84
